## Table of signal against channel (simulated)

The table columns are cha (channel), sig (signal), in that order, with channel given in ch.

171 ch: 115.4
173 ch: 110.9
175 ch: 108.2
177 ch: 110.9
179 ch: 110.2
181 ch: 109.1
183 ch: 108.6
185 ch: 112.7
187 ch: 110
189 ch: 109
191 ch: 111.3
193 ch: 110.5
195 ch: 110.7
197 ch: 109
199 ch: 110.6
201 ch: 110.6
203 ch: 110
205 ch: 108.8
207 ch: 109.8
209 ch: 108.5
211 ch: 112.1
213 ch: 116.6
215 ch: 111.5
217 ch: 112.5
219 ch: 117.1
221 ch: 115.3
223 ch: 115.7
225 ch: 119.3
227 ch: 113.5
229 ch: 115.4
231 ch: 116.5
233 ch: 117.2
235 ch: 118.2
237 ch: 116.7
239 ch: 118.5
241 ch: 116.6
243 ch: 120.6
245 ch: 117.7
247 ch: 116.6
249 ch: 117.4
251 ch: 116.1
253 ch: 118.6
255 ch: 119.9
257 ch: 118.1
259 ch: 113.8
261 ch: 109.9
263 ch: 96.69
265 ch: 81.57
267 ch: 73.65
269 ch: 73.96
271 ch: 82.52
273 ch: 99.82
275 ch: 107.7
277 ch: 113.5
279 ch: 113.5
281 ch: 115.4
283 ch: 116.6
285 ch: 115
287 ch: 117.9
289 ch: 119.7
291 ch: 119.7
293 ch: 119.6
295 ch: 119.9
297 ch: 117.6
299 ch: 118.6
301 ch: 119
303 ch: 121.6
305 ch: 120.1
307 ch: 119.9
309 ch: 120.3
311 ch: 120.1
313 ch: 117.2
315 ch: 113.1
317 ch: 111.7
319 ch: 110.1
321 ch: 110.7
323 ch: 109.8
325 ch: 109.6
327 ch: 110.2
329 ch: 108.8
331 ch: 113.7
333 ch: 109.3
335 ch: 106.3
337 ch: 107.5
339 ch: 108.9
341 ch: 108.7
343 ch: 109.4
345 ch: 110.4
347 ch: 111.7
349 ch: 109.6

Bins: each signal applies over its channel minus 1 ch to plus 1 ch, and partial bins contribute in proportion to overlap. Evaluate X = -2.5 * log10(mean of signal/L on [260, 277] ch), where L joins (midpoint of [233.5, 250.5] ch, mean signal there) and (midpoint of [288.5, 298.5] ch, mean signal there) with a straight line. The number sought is 0.274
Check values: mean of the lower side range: 118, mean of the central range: 92.1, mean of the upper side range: 119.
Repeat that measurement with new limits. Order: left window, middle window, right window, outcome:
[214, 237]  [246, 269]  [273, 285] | 0.08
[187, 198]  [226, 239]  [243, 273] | -0.10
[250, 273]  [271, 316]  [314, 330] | -0.10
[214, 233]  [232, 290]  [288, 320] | 0.07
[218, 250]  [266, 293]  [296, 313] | 0.12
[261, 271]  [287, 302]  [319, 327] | -0.22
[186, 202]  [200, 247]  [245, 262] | -0.01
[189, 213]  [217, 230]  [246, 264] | -0.04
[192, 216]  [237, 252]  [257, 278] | -0.16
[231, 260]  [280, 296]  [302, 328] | -0.02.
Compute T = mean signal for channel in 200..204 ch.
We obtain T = 110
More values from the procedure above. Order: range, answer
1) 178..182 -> 110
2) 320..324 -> 110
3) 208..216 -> 112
